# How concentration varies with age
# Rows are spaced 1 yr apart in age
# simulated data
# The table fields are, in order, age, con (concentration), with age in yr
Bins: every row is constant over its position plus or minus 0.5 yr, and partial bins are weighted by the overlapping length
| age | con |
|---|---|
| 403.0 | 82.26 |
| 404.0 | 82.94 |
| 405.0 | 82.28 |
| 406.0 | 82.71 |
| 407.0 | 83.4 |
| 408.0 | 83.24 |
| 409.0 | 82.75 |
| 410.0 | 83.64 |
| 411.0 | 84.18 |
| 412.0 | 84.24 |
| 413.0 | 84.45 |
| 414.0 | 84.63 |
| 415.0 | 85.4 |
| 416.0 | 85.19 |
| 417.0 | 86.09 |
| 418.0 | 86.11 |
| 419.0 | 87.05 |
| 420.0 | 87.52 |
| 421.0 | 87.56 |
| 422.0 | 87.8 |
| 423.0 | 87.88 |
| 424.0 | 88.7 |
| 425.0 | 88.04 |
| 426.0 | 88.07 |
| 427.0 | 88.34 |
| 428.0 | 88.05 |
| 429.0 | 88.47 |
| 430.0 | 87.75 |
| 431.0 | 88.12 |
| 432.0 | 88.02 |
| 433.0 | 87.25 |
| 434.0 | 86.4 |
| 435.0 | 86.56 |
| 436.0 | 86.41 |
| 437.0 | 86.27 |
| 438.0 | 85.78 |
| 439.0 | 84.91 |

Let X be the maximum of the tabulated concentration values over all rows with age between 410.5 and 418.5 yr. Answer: 86.11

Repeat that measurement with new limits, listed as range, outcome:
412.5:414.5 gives 84.63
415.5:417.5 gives 86.09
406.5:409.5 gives 83.4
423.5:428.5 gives 88.7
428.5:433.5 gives 88.47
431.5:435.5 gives 88.02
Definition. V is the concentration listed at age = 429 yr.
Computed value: 88.47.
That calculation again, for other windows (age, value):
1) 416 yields 85.19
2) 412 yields 84.24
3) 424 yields 88.7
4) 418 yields 86.11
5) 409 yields 82.75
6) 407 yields 83.4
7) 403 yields 82.26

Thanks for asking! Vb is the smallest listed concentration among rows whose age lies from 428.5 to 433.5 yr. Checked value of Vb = 87.25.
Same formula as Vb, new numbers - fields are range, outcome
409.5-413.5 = 83.64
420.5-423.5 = 87.56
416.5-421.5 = 86.09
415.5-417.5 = 85.19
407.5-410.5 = 82.75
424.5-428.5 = 88.04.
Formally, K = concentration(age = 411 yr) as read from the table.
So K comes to 84.18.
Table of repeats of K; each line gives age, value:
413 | 84.45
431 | 88.12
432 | 88.02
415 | 85.4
